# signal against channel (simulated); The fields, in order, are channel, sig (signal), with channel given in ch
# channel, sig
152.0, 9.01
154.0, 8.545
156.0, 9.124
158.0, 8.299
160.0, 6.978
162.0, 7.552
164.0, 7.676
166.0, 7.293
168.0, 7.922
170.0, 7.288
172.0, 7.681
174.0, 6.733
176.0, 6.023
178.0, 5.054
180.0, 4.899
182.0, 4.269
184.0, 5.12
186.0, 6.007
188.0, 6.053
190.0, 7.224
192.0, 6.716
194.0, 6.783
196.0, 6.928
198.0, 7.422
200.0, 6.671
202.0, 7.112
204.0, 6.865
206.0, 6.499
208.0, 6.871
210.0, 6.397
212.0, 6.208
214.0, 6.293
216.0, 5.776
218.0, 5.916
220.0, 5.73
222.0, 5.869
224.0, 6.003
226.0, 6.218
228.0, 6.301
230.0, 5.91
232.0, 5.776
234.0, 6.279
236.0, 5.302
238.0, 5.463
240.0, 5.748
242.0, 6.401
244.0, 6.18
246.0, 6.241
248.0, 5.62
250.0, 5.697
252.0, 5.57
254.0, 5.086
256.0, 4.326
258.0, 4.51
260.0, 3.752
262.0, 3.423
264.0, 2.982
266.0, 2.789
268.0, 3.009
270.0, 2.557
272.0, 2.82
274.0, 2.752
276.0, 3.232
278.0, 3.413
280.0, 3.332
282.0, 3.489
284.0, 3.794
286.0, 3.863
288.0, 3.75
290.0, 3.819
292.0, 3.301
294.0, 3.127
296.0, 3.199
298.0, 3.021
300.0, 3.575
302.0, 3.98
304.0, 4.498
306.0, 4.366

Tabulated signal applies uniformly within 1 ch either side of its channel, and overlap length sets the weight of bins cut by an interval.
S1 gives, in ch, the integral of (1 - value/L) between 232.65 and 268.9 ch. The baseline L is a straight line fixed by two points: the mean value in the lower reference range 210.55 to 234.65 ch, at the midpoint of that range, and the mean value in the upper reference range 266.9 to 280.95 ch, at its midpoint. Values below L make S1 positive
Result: -4.1 ch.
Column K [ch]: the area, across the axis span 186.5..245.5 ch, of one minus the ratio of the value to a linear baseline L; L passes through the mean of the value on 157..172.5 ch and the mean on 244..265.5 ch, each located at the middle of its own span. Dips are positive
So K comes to -3.5 ch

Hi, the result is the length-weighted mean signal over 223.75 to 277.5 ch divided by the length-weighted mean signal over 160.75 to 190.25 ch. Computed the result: 0.74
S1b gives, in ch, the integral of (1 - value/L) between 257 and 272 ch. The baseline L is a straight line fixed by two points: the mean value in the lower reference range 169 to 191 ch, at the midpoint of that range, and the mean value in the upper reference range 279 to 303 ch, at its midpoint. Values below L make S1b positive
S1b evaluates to 3.18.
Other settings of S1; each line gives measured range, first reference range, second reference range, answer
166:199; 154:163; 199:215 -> 4.1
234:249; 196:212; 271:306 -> -1.6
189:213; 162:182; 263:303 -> -4.3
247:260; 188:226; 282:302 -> -0.4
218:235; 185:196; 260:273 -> -3.9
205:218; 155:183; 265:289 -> -2.0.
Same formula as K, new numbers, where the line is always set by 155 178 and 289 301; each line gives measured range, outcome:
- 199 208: -0.8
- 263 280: 4.6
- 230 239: -0.8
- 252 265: 1.1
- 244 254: -2.0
